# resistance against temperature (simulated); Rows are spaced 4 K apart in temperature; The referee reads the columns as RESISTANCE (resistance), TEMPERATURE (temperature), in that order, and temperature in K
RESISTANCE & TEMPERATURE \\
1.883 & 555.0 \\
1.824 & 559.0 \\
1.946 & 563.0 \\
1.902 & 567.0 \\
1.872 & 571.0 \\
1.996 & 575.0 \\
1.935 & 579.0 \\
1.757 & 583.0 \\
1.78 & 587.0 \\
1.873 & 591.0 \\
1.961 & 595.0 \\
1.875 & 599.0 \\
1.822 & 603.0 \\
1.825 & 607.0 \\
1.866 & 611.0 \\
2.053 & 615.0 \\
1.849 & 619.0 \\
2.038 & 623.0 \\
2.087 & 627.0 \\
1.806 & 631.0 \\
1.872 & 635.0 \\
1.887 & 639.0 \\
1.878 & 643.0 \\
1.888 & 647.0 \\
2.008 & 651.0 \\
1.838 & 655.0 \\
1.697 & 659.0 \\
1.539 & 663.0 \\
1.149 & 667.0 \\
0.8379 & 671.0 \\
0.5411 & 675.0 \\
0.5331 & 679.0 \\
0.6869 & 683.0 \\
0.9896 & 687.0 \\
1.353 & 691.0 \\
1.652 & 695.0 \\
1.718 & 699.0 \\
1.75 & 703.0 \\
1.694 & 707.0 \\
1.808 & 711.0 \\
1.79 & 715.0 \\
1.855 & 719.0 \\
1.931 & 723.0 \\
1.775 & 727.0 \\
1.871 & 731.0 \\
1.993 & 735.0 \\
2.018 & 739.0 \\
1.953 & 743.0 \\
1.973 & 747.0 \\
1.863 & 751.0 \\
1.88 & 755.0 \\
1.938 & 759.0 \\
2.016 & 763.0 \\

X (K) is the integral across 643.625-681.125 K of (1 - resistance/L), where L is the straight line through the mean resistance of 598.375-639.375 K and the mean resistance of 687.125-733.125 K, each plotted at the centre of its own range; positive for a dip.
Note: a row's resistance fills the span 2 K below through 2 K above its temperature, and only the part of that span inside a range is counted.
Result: 9.7 K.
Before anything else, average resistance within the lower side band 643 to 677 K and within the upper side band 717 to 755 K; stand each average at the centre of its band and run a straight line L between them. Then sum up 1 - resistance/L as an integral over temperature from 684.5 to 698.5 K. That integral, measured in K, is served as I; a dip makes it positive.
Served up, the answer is 2.6 K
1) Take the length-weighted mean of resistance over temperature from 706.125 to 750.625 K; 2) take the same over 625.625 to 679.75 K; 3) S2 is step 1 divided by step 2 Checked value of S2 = 1.21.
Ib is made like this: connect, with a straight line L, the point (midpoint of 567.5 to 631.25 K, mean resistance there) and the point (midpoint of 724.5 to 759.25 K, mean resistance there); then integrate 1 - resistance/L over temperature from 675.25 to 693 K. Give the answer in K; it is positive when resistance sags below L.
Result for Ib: 9.80 K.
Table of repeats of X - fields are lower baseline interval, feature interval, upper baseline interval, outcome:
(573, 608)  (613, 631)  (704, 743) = -1.1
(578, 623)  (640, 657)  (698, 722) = -0.6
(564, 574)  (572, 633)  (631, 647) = -0.4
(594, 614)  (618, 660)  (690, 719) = -2.0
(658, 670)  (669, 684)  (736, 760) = 8.4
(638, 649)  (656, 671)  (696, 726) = 3.7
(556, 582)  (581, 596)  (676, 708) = -0.3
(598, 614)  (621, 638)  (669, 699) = -3.7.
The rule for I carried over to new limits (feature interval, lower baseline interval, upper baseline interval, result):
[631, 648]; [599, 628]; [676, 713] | -1.4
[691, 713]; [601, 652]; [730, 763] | 2.7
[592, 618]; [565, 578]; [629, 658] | 0.1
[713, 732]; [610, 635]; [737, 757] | 0.9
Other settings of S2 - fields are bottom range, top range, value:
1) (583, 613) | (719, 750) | 1.04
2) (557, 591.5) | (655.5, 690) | 0.56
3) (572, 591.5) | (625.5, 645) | 1.02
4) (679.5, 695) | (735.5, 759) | 1.85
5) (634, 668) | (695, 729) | 1.01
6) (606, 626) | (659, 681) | 0.51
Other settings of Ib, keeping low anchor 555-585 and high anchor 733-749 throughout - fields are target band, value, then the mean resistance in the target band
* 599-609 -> 0.4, 1.83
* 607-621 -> 0.0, 1.91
